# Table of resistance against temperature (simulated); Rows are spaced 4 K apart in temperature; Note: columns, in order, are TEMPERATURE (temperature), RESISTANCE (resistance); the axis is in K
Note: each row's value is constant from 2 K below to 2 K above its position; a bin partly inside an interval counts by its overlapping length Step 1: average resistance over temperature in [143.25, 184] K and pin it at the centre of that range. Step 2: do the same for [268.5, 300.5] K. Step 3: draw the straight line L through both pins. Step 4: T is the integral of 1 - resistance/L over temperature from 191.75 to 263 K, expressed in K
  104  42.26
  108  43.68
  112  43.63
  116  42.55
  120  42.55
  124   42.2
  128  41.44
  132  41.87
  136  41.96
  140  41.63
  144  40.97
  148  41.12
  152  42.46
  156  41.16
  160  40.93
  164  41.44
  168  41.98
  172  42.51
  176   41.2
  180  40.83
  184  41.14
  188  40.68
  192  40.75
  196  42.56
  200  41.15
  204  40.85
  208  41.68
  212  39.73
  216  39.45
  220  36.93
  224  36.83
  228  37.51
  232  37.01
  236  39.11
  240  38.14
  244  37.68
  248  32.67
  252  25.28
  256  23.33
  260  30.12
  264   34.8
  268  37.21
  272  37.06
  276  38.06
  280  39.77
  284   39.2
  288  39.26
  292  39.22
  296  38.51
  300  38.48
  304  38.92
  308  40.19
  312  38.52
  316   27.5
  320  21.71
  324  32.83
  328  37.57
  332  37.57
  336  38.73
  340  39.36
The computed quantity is 6.1 K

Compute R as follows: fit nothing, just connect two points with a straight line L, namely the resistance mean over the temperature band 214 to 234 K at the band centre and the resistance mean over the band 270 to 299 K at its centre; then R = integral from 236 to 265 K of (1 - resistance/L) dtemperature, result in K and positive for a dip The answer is 4.5 K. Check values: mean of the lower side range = 37.5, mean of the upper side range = 38.7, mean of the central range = 32.1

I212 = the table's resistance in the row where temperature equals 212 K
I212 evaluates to 39.73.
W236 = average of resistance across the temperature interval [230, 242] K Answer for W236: 38.1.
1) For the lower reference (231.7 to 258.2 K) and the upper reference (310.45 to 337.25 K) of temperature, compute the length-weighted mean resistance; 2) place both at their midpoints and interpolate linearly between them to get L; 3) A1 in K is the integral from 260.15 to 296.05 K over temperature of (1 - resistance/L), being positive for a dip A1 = -4.9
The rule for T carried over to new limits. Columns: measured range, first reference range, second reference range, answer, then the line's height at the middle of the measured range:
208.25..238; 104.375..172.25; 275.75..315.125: 1.4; 40.2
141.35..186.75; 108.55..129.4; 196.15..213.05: 0.4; 41.8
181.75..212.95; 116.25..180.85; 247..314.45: -1.2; 39.5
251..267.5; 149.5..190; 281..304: 4.3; 39.6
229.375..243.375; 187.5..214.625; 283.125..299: 0.8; 40.2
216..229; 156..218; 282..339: 0.8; 39.8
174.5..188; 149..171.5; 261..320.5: 0.0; 40.9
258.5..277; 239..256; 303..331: -1.7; 32.5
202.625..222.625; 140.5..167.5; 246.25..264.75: -3.2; 34.1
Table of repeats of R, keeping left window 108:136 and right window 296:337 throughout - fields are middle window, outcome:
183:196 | -0.4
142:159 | 0.0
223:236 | 0.3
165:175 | -0.3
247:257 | 2.9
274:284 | -0.6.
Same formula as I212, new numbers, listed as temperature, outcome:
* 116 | 42.55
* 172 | 42.51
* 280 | 39.77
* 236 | 39.11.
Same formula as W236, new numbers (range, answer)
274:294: 39.1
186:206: 41.2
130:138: 41.9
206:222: 39.4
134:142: 41.8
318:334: 32.4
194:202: 41.9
